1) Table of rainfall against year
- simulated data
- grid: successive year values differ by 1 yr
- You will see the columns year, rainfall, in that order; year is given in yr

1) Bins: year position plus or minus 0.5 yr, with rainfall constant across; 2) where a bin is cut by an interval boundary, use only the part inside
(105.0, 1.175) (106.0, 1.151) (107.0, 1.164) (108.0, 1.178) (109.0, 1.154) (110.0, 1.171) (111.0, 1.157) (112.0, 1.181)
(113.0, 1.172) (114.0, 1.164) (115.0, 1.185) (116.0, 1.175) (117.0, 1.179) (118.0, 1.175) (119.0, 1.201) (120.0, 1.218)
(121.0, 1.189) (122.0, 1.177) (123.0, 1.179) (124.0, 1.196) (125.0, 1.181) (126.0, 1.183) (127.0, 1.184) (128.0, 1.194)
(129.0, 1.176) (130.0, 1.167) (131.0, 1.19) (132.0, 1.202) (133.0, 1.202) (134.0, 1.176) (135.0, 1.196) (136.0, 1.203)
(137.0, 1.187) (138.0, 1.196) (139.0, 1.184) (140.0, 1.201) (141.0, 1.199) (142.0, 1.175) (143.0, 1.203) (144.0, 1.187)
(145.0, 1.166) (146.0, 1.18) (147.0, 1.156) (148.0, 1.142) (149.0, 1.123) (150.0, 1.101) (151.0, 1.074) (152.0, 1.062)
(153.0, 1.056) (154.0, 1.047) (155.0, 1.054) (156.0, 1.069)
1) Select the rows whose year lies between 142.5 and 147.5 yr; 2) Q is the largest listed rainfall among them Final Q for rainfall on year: 1.203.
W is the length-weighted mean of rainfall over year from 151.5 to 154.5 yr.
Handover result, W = 1.05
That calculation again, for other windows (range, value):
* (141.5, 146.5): 1.18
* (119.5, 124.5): 1.19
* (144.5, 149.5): 1.15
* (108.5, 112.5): 1.17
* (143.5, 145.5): 1.18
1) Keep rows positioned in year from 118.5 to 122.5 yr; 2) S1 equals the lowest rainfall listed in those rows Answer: 1.177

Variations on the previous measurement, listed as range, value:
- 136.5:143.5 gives 1.175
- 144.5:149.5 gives 1.123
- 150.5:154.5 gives 1.047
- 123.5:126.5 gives 1.181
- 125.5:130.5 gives 1.167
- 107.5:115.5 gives 1.154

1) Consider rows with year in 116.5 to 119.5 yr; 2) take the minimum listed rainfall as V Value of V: 1.175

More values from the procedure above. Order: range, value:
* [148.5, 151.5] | 1.074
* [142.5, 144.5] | 1.187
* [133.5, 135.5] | 1.176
